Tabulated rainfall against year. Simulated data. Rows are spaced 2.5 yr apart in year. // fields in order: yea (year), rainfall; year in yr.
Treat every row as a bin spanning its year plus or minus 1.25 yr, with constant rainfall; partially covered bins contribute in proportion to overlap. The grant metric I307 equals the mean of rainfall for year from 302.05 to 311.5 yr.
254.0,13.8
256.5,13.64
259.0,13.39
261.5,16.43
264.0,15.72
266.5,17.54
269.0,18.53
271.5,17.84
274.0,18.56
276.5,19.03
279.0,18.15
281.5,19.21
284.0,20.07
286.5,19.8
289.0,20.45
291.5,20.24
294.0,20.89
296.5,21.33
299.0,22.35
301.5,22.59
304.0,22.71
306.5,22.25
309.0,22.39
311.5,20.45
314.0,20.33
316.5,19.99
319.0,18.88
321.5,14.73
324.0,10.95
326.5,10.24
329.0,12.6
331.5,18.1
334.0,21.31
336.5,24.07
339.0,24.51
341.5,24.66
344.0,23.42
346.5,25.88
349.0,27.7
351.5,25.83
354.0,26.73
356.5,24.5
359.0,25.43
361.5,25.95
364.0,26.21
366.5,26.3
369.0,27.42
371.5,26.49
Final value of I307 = 22.2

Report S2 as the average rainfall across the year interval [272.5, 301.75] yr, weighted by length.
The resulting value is 20.1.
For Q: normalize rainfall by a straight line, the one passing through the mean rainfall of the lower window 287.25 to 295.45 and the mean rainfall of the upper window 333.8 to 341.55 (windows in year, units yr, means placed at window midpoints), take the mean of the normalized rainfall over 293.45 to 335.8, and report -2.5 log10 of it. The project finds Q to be 0.16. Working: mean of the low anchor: 20.5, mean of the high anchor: 23.8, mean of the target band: 19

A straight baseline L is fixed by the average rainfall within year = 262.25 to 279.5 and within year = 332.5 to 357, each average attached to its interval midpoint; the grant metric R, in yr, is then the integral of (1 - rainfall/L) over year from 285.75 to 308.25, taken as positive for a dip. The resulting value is -1.3 yr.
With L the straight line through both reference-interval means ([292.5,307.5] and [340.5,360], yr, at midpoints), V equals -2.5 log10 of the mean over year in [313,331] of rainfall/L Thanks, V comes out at 0.45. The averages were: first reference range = 22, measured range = 15.4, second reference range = 25.5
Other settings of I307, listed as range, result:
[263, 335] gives 18.9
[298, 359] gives 21.2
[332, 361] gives 24.8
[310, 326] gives 17.3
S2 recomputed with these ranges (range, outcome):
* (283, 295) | 20.3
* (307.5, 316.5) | 20.9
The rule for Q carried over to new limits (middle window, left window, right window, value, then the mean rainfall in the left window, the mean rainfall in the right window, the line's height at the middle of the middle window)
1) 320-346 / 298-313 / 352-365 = 0.28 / 22.1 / 25.8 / 24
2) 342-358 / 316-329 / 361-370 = -0.16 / 14.4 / 26.5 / 22.1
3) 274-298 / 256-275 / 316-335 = -0.22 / 16.5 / 15.6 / 16.2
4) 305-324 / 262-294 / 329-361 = 0.12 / 18.8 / 23.9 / 21.6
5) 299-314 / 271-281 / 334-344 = -0.04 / 18.5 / 23.9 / 21.1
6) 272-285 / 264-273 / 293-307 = 0.01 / 17.7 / 22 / 19.1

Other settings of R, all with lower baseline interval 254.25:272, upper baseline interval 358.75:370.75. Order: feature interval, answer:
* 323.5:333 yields 3.9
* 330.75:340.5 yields 0.5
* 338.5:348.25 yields -0.3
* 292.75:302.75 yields -1.2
